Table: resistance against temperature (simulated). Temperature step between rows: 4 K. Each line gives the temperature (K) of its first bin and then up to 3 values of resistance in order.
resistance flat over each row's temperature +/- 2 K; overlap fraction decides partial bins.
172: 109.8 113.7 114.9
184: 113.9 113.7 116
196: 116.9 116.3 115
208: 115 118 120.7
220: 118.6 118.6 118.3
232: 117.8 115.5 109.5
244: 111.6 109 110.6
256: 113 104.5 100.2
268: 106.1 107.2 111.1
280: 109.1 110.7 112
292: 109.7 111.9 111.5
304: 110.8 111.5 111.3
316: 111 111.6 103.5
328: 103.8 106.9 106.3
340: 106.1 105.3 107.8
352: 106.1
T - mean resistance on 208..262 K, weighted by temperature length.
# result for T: 114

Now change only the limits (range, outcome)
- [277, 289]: 111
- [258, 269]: 103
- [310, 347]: 107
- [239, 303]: 109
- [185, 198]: 115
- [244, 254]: 110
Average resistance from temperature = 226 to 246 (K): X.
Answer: 115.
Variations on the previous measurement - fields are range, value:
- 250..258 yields 112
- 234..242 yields 112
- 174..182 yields 114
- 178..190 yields 114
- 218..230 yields 118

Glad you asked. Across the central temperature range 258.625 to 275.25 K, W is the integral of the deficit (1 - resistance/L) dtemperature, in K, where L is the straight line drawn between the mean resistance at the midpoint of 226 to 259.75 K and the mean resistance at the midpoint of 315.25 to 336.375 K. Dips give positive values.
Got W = 0.9 K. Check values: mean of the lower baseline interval 113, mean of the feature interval 105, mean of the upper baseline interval 107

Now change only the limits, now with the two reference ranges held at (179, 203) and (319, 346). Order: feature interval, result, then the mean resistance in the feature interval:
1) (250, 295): 0.5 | 109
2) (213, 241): -1.1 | 117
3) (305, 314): -0.3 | 111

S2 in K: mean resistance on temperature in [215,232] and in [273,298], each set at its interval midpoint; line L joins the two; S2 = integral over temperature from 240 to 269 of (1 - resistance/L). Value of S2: 1.7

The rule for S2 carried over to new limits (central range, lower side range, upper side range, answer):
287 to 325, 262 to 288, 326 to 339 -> -1.4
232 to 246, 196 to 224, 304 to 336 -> 0.2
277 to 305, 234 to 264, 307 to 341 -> -0.5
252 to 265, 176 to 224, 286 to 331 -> 0.7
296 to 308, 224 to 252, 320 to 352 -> -0.3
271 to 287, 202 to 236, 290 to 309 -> 0.4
